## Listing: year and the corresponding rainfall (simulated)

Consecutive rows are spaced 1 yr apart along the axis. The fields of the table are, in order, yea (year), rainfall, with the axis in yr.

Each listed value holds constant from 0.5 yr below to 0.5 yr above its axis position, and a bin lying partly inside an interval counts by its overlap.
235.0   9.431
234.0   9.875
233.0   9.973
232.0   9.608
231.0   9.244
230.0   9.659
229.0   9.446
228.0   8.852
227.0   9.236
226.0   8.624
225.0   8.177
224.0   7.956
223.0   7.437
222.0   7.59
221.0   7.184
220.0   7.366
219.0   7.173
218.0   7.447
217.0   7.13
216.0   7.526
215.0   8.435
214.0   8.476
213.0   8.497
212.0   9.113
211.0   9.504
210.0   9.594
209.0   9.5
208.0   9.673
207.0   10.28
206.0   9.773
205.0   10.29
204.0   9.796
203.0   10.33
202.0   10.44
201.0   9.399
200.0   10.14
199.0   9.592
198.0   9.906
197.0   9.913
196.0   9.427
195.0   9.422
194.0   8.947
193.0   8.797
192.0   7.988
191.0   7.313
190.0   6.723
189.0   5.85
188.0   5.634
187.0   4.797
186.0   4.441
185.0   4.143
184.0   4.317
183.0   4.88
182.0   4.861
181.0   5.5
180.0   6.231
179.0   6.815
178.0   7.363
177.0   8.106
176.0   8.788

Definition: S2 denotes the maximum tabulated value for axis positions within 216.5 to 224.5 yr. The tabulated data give 7.956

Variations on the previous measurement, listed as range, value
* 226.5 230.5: 9.659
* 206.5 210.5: 10.28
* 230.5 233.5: 9.973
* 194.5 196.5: 9.427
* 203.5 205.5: 10.29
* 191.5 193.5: 8.797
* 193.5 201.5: 10.14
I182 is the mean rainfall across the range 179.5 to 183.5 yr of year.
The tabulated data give 5.37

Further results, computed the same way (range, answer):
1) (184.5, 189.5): 4.97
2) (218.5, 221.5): 7.24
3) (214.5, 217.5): 7.7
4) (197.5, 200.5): 9.88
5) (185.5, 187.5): 4.62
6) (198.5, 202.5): 9.89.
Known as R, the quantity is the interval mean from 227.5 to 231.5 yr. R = 9.3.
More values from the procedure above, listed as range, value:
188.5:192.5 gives 6.97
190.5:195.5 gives 8.49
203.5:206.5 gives 9.95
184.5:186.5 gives 4.29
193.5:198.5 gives 9.52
